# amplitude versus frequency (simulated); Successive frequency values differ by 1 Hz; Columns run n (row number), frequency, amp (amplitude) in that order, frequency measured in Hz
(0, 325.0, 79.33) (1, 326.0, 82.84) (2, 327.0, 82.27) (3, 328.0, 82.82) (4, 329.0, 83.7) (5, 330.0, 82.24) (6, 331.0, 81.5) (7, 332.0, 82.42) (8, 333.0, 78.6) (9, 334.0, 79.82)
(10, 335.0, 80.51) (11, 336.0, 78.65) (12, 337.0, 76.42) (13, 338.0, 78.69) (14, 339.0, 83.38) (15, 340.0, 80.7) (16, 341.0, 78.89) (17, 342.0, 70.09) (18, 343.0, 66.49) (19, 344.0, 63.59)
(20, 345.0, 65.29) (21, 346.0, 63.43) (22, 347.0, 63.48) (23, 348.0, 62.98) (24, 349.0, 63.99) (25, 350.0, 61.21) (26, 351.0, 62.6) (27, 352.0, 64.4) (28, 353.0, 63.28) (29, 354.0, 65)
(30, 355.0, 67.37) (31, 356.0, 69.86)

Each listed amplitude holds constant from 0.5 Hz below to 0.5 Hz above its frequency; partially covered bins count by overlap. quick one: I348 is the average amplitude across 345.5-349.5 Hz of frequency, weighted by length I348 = 63.5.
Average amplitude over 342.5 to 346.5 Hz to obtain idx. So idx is 64.7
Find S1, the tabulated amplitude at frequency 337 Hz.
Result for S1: 76.42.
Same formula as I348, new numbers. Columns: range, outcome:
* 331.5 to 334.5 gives 80.3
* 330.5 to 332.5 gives 82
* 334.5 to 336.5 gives 79.6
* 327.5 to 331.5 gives 82.6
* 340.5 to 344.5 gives 69.8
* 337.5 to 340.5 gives 80.9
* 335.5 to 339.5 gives 79.3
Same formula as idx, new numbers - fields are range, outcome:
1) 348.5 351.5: 62.6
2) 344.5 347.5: 64.1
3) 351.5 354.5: 64.2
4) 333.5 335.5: 80.2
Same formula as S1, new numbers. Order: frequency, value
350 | 61.21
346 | 63.43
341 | 78.89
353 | 63.28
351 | 62.6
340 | 80.7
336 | 78.65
